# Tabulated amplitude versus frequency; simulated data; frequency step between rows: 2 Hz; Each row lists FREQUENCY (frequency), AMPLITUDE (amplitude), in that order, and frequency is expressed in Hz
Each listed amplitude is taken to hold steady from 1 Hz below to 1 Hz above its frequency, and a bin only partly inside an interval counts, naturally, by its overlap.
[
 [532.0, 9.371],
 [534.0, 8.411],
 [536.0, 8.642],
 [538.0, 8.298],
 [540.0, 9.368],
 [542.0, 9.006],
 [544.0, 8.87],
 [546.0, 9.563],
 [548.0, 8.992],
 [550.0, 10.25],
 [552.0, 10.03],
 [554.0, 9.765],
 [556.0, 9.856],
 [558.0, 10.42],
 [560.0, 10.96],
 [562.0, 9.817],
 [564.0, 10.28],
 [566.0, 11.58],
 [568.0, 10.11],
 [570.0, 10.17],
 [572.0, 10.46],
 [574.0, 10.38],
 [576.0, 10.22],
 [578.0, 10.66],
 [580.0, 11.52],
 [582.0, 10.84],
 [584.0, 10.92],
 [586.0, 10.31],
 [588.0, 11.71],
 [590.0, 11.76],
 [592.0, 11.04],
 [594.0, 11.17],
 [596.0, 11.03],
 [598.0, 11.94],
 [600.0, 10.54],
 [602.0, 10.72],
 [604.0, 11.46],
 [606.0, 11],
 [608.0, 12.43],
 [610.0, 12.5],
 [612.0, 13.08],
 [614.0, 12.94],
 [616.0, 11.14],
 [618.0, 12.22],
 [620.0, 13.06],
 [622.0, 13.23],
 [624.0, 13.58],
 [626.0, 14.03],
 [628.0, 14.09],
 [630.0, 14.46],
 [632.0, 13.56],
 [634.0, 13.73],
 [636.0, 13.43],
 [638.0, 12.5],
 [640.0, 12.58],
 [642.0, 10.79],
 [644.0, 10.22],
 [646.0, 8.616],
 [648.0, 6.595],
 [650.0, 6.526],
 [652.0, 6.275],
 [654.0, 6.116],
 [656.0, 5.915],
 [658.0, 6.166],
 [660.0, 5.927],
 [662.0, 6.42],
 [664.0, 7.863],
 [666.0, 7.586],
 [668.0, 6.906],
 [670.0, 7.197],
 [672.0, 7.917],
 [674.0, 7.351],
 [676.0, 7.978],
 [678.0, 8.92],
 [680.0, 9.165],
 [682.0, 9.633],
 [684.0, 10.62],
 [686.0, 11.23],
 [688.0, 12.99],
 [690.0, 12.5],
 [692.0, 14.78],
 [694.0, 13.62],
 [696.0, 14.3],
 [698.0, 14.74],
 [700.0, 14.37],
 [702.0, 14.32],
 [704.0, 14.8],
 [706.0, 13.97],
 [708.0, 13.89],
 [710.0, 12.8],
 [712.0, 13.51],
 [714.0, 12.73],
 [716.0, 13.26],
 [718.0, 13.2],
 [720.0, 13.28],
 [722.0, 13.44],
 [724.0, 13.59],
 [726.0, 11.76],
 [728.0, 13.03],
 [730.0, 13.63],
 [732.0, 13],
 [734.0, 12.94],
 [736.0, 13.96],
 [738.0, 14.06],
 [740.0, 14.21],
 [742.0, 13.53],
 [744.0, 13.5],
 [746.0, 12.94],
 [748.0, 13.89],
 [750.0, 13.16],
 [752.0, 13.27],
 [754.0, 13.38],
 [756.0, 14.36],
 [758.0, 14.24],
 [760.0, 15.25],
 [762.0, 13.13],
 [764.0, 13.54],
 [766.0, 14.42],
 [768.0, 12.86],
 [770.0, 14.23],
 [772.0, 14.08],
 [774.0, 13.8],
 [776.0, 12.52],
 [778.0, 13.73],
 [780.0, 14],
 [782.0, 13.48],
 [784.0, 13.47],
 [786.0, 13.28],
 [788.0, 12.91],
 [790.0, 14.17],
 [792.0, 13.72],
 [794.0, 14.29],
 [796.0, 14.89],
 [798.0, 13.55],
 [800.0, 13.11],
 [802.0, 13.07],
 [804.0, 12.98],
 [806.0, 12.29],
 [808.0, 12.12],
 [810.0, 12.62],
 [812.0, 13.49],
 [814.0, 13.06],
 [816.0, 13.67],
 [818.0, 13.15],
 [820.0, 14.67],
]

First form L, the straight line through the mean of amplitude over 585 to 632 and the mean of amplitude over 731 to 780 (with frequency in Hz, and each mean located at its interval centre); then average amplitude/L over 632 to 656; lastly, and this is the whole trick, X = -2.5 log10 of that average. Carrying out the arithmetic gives 0.27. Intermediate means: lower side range 12.2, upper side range 13.7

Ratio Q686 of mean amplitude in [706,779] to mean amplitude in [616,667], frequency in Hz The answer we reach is 1.3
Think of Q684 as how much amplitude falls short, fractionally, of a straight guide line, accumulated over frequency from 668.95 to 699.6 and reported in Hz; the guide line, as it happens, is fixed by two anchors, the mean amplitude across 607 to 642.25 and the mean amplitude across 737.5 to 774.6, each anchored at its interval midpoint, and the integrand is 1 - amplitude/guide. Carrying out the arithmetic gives 5.6 Hz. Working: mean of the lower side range 13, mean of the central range 10.9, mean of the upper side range 13.8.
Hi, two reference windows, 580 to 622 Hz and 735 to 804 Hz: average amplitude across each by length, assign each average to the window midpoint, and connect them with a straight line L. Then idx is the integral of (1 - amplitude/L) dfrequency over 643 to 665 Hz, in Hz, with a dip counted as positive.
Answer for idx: 9.51 Hz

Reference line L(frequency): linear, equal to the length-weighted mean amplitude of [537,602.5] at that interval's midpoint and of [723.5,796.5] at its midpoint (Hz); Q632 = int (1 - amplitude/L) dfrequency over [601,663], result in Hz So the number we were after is 3.0 Hz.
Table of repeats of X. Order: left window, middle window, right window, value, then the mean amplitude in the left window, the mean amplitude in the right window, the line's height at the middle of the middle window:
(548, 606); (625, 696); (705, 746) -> 0.223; 10.7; 13.4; 12.2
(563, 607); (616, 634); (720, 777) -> -0.162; 10.9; 13.6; 11.6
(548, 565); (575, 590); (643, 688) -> -0.145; 10.1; 7.89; 9.58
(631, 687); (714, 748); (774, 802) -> -0.160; 8.85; 13.6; 11.5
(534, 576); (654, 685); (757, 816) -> 0.458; 9.82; 13.5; 11.7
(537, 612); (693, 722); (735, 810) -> -0.096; 10.6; 13.6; 12.6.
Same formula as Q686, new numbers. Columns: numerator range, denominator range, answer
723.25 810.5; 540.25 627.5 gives 1.22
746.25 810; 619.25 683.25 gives 1.41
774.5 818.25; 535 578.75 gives 1.35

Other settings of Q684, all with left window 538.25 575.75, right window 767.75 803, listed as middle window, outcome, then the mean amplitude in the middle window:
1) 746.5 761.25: -0.85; 13.9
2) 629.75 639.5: -1.92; 13.4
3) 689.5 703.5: -2.25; 14.2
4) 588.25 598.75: -0.84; 11.4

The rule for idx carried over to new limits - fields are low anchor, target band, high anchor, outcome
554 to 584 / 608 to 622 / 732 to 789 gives -1.6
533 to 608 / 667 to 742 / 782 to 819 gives -1.0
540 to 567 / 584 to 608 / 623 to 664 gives -2.9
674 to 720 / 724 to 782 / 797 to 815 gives -3.9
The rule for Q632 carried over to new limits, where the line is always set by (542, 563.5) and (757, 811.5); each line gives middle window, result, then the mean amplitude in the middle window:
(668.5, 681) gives 4.0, 8.04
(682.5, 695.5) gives -0.6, 12.6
